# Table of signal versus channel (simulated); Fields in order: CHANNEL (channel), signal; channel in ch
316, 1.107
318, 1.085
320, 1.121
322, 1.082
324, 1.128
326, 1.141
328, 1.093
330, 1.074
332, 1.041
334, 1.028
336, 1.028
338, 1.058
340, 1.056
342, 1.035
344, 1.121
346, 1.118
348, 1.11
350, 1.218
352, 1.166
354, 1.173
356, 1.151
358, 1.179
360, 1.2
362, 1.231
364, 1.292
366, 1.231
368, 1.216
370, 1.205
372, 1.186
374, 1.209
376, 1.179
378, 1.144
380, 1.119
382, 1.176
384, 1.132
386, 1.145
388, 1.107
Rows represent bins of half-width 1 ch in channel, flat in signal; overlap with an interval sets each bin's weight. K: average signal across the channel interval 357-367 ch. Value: 1.23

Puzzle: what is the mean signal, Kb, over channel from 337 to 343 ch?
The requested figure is 1.05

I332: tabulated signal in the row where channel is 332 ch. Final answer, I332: 1.041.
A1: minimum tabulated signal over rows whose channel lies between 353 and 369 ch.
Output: 1.151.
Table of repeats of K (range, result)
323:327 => 1.13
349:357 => 1.18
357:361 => 1.19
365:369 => 1.22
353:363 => 1.19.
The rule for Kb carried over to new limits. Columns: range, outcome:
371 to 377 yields 1.19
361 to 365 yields 1.26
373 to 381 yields 1.16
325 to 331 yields 1.1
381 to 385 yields 1.15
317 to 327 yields 1.11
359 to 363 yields 1.22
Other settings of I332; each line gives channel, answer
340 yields 1.056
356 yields 1.151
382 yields 1.176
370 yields 1.205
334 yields 1.028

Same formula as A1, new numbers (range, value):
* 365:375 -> 1.186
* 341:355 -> 1.035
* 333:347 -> 1.028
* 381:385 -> 1.132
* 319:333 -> 1.041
